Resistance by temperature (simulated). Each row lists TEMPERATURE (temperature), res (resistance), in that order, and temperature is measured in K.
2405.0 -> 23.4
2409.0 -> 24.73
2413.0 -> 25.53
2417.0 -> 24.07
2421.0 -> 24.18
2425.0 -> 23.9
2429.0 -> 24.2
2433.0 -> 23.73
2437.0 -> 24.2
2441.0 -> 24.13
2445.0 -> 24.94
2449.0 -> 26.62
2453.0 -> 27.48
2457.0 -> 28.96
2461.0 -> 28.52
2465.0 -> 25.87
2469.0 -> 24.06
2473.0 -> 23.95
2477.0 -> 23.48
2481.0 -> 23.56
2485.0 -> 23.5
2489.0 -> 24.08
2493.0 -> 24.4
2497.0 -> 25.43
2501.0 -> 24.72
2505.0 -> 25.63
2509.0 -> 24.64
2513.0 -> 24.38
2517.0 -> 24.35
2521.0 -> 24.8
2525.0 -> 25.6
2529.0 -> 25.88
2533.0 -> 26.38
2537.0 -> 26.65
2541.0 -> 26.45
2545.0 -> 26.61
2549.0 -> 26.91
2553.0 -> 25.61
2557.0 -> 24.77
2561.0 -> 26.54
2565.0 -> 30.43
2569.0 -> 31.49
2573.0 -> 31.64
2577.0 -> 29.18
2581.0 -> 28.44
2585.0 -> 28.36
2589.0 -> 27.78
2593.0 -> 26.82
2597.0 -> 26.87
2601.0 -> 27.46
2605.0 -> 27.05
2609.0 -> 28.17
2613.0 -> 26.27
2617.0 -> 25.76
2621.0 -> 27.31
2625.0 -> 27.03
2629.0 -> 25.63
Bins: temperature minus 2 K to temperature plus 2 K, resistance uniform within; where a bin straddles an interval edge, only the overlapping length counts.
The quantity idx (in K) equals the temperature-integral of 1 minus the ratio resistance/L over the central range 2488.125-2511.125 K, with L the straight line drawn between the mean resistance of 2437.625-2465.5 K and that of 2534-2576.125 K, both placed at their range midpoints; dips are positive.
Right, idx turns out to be 1.91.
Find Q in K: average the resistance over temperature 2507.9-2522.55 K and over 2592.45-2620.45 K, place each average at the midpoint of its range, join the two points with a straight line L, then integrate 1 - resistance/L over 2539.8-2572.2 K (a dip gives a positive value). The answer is -2.4 K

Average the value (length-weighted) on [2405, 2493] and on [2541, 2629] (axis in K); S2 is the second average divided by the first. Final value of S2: 1.11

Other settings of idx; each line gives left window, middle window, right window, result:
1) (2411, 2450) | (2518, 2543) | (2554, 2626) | 0.7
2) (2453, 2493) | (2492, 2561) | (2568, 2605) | 3.2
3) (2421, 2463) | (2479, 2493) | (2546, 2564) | 1.1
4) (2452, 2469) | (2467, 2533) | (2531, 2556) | 5.6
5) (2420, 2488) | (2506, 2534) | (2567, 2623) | 1.4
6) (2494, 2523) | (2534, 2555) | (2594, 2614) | -0.6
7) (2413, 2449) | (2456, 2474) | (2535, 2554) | -0.9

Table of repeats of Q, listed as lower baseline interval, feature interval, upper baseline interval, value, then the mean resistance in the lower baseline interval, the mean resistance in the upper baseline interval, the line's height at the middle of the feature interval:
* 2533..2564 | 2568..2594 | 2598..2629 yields -2.40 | 26.4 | 26.9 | 26.6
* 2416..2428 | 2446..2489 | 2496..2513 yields -1.65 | 24.1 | 25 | 24.6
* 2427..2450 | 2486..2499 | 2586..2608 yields 0.48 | 24.6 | 27.3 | 25.5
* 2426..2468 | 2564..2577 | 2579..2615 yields -1.80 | 25.8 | 27.5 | 27.2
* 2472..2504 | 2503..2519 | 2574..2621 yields 0.09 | 24.2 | 27.6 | 24.9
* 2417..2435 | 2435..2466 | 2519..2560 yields -2.42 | 24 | 26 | 24.4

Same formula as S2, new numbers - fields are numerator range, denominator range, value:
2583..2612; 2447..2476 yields 1.04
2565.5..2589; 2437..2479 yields 1.15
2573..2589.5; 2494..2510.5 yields 1.15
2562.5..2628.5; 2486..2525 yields 1.13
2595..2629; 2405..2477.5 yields 1.07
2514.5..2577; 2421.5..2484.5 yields 1.07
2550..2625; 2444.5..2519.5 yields 1.10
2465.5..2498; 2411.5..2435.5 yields 0.99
